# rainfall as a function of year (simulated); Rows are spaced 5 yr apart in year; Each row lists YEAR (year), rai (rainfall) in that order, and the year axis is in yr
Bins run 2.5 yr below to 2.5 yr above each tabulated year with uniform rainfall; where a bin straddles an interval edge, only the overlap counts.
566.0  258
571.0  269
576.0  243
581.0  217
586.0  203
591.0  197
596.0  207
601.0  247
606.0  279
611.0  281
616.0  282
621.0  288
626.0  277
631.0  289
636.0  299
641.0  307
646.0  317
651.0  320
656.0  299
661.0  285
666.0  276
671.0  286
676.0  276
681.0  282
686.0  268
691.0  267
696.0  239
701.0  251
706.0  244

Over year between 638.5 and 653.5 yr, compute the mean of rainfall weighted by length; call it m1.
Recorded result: 315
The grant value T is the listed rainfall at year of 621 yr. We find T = 288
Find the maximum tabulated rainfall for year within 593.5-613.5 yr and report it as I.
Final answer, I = 281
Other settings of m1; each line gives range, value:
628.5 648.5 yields 303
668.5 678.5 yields 281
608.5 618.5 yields 282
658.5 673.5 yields 282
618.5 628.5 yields 282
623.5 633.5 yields 283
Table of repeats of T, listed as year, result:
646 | 317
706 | 244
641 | 307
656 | 299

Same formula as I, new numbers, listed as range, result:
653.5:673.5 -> 299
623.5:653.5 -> 320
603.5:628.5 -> 288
